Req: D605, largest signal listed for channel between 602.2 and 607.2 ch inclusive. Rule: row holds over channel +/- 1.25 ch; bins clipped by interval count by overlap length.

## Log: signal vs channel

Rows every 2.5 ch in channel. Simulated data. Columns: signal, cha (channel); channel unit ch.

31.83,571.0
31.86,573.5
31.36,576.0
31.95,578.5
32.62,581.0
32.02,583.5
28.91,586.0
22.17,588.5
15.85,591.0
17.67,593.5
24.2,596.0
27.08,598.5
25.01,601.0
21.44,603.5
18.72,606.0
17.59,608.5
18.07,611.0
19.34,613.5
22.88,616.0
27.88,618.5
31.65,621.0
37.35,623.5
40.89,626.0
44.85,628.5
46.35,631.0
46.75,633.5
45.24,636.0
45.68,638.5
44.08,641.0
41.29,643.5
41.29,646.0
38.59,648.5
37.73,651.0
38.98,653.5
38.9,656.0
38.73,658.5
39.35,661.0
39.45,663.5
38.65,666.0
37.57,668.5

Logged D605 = 21.44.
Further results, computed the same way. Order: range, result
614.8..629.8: 44.85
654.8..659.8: 38.9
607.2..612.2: 18.07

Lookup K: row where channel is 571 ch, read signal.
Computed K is 31.83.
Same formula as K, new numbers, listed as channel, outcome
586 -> 28.91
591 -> 15.85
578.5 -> 31.95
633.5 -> 46.75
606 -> 18.72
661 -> 39.35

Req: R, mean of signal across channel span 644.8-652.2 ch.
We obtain 39.2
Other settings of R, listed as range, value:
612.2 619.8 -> 23.4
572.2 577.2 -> 31.6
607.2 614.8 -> 18.4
